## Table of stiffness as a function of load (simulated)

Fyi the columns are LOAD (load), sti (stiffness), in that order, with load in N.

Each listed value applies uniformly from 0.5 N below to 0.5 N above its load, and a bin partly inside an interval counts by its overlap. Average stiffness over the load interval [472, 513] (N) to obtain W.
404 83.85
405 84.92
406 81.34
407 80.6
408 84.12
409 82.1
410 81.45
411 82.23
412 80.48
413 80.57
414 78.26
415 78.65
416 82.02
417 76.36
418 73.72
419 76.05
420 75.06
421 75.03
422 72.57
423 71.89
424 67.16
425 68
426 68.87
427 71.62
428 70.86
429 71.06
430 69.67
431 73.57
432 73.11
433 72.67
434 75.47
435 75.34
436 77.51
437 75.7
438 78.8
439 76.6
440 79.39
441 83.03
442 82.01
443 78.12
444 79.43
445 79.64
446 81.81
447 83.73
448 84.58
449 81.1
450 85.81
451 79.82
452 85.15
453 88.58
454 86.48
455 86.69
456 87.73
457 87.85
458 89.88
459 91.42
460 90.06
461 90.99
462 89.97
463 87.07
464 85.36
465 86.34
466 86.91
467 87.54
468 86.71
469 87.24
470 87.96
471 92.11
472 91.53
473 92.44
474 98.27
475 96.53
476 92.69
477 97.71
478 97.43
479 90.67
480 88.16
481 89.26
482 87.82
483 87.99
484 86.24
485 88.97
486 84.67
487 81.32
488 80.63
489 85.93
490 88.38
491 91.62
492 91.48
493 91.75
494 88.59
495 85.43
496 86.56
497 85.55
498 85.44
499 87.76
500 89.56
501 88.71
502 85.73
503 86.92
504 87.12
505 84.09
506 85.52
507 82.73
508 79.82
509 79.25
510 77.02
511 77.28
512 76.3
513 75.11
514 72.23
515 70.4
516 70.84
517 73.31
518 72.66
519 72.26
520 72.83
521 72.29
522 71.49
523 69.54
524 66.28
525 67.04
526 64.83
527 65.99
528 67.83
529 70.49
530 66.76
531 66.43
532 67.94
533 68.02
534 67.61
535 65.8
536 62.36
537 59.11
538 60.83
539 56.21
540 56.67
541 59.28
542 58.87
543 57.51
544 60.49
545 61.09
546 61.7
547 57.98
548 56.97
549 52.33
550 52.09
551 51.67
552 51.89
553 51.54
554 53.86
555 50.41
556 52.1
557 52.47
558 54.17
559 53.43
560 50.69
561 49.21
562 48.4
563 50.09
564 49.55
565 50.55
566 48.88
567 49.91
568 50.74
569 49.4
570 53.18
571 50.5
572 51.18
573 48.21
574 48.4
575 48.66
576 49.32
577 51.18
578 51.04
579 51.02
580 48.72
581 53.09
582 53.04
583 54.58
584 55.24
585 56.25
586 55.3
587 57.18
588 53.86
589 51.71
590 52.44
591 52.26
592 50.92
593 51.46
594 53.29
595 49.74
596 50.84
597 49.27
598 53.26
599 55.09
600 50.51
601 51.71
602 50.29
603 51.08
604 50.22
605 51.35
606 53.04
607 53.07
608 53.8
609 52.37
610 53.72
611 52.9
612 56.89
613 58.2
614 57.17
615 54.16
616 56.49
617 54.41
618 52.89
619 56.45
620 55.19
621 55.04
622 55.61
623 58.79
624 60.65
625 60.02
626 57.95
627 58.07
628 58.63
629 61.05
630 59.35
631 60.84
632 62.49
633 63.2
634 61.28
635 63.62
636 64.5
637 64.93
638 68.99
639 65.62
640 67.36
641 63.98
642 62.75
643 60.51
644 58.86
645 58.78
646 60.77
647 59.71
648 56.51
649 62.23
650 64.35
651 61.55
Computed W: 87.1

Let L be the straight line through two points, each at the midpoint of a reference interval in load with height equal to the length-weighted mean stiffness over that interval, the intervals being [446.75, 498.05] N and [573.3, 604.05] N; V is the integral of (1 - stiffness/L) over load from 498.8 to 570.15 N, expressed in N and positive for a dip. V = 4.9 N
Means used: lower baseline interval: 88.3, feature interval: 64.7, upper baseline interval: 52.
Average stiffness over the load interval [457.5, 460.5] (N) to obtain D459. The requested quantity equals 90.5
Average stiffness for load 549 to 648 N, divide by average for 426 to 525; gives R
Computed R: 0.7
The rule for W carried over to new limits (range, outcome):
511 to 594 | 58.2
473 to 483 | 92.9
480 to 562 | 71.3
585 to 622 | 53.3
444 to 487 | 88.1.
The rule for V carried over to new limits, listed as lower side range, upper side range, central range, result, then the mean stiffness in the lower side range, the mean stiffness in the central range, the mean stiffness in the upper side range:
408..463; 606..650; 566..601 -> 6.6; 79.5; 51.7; 59.1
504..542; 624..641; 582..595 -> 2.4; 70.2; 53.5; 62.4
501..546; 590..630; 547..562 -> 2.8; 70.4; 52.4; 54.3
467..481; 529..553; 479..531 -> -1.9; 92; 80.1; 60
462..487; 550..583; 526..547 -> 0.2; 89.7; 63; 50.9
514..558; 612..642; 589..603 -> 2.1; 62.5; 51.6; 59.9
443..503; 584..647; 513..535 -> 2.1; 87.8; 69.4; 56.7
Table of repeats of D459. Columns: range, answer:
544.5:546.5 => 61.4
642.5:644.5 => 59.7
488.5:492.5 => 89.4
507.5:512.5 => 77.9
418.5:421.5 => 75.4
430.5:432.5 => 73.3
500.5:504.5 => 87.1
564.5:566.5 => 49.7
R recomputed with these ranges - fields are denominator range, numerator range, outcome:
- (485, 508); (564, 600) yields 0.60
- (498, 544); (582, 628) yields 0.75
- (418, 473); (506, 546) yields 0.85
